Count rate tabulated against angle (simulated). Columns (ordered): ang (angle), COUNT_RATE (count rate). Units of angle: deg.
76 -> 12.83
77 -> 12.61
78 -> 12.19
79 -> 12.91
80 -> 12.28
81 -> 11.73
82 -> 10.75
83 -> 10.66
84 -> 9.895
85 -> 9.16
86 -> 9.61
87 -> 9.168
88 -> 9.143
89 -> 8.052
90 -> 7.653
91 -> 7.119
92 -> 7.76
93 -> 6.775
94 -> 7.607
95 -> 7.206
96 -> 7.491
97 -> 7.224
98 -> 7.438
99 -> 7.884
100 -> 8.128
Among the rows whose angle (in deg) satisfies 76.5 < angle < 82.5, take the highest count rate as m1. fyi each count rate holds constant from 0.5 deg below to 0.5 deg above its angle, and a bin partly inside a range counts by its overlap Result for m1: 12.91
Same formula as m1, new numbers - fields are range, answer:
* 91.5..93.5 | 7.76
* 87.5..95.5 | 9.143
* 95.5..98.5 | 7.491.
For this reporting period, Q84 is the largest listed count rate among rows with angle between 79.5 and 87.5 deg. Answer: 12.28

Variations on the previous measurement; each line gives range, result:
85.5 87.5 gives 9.61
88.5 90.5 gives 8.052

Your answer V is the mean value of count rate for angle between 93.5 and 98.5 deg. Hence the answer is 7.39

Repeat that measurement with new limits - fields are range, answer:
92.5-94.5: 7.19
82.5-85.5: 9.9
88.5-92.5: 7.65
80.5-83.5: 11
